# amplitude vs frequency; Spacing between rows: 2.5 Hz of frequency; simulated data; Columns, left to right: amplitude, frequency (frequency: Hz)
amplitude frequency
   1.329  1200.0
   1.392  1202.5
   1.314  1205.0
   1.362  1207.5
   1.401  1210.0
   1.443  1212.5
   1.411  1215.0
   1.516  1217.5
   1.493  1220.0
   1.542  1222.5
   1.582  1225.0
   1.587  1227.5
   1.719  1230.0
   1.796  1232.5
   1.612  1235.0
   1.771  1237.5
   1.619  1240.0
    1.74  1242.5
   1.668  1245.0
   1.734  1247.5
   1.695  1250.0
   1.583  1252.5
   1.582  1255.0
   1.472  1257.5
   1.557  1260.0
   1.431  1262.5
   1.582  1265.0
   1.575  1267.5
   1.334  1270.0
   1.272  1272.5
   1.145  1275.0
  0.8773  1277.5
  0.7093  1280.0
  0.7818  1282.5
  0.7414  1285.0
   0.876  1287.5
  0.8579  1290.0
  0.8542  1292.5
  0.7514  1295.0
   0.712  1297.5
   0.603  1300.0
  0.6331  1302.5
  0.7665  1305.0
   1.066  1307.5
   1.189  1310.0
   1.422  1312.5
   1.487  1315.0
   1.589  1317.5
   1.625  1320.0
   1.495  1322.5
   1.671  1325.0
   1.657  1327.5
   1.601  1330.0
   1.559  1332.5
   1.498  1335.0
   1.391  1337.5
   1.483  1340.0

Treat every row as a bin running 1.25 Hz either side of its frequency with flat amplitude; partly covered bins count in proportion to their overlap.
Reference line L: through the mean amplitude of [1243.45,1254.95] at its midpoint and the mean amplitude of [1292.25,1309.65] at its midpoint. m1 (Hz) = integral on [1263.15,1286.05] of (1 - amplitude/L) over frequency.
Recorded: 2.4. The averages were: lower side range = 1.66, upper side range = 0.786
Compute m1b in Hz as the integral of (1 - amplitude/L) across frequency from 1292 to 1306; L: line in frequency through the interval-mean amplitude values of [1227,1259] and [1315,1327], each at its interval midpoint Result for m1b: 7.8 Hz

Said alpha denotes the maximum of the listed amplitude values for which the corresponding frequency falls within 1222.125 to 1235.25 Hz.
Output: 1.796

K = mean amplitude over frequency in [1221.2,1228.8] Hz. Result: 1.57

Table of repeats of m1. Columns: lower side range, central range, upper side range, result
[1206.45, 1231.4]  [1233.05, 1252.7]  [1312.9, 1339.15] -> -2.19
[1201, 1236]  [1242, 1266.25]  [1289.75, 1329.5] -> -3.95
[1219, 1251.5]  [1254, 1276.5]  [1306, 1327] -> 2.13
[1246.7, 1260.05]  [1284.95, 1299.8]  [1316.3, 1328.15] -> 7.54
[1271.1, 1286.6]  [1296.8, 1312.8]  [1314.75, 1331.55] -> 5.32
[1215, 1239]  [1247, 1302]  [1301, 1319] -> 8.91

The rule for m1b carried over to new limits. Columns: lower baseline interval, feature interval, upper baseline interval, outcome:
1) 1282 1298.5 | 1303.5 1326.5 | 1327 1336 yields -1.5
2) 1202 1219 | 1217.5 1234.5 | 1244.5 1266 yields -1.6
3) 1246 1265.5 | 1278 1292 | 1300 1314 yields 4.9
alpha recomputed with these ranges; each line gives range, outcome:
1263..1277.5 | 1.582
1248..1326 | 1.695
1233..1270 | 1.771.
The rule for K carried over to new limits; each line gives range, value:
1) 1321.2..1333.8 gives 1.6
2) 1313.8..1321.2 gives 1.57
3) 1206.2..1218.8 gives 1.43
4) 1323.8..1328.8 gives 1.66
